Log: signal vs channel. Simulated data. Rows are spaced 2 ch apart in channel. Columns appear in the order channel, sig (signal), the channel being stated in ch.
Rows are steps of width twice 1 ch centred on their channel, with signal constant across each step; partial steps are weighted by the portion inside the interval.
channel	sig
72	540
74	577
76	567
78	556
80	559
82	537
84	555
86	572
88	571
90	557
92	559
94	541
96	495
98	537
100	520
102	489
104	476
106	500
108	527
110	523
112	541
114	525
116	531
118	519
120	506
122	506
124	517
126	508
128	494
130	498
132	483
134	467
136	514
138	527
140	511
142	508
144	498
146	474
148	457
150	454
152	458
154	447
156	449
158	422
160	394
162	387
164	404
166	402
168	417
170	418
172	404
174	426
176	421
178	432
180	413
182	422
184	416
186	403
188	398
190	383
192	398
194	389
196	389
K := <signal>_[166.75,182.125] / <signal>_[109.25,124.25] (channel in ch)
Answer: 0.80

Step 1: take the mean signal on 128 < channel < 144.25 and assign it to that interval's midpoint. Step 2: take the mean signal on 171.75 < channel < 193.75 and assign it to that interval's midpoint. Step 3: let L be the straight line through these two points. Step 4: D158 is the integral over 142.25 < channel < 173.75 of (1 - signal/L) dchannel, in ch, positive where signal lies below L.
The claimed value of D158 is 1.7 ch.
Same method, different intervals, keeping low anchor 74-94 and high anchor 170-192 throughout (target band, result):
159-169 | 0.83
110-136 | -0.46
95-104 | 0.49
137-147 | -0.69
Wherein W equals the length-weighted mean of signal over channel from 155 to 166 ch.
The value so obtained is 410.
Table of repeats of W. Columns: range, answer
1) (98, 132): 511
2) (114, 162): 483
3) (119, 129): 506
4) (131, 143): 502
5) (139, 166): 449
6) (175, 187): 418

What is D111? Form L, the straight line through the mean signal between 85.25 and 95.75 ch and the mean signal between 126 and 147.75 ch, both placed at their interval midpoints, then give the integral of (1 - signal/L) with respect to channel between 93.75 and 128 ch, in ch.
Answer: 0.96 ch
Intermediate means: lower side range 555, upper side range 496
